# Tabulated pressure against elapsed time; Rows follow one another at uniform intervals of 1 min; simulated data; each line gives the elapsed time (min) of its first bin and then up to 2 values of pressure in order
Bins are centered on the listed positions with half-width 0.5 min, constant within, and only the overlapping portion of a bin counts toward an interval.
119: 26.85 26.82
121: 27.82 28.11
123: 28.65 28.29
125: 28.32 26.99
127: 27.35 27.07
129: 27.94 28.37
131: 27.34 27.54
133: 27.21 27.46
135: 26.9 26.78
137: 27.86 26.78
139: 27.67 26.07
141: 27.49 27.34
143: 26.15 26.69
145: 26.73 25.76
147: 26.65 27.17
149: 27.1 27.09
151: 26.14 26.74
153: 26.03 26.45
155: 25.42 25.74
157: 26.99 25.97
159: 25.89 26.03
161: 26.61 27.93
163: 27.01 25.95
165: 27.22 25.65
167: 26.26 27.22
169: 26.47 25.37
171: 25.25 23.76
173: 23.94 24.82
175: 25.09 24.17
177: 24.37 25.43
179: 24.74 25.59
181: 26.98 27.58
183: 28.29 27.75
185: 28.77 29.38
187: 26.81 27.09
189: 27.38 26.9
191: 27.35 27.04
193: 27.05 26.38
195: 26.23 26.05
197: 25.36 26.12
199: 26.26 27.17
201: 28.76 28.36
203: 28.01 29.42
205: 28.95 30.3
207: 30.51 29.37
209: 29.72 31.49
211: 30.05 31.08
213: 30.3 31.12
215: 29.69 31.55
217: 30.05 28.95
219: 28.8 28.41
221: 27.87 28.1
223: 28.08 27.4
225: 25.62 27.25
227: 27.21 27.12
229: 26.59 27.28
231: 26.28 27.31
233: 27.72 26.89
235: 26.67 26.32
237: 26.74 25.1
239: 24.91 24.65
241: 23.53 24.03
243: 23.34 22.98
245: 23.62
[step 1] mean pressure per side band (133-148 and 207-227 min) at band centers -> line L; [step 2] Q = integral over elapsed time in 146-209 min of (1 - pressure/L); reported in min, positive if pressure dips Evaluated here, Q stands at 2.8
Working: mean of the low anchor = 26.9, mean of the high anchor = 29.2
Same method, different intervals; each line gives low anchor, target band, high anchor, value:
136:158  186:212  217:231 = -0.7 min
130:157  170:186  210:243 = 0.7 min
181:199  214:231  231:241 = -1.1 min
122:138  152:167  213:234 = 0.8 min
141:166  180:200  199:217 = 1.1 min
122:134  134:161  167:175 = 0.0 min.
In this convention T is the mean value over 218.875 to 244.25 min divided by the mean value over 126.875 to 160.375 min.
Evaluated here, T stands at 1.0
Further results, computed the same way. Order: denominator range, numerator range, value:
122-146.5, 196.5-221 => 1.07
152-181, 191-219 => 1.11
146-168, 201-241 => 1.06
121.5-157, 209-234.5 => 1.05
